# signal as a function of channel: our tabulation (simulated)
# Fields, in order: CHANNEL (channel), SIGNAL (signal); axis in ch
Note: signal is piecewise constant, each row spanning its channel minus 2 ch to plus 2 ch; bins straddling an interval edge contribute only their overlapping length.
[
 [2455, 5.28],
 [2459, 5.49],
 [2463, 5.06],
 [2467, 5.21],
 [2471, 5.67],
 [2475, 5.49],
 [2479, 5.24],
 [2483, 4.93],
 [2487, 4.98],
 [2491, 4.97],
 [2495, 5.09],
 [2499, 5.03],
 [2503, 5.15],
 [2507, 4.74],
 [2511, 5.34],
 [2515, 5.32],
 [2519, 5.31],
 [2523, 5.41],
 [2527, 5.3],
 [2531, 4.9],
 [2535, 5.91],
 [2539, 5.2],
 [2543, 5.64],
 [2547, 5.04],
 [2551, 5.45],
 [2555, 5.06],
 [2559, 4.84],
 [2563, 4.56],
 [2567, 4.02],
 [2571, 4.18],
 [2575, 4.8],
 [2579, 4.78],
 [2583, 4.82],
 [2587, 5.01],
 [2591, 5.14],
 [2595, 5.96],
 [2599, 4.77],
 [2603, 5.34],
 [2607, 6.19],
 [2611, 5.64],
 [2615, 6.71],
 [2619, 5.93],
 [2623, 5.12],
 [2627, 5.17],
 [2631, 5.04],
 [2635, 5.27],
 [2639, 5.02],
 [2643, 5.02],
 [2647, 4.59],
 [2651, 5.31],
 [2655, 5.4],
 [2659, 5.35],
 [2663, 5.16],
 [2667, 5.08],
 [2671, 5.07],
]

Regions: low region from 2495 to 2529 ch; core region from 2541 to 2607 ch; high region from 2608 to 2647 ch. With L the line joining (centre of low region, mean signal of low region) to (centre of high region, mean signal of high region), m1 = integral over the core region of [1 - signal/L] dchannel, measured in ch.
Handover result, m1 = 3.86 ch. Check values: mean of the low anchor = 5.19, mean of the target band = 5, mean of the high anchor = 5.41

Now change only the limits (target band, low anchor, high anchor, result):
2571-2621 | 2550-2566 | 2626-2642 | -3.68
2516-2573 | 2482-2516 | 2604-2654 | 1.28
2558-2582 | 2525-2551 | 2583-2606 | 3.44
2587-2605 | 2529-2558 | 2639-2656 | -0.33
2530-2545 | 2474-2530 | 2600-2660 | -0.65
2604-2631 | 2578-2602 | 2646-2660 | -3.05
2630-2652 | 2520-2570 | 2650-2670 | 0.81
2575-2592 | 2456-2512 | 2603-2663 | 1.32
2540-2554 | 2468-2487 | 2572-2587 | -1.12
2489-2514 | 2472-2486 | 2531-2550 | 1.08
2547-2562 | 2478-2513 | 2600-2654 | 0.39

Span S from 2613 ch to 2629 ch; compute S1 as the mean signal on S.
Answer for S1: 5.73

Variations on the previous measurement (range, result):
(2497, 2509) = 4.97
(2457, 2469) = 5.25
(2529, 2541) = 5.34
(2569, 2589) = 4.72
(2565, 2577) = 4.33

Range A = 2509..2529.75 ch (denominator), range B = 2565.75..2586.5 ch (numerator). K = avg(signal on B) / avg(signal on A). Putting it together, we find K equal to 0.9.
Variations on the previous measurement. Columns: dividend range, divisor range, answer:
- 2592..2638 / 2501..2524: 1.06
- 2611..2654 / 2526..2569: 1.05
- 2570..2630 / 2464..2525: 1.02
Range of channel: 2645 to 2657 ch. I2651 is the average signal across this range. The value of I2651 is 5.1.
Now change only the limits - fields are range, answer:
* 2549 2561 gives 5.12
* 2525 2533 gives 5.1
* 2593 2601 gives 5.37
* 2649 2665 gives 5.31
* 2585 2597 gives 5.37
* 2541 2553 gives 5.38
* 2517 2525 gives 5.36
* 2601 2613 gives 5.72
